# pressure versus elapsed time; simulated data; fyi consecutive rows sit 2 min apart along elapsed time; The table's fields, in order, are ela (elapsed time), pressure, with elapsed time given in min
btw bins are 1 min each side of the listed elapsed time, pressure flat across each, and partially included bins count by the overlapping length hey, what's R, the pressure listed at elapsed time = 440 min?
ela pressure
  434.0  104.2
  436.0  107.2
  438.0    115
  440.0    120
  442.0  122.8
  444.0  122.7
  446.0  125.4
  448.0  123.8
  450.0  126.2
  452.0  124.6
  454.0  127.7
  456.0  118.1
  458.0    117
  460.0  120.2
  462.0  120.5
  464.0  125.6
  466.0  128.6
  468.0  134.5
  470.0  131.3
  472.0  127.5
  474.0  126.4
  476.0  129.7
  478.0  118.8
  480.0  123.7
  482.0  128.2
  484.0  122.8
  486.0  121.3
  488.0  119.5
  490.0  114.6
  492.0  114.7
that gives 120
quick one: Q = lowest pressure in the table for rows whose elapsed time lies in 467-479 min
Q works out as 118.8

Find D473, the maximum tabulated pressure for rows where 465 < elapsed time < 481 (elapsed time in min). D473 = 134.5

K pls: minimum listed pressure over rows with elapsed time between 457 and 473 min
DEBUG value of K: 117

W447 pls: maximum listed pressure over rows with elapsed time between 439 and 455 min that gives 127.7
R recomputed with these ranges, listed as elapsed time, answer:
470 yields 131.3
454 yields 127.7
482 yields 128.2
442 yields 122.8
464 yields 125.6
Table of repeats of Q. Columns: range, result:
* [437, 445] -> 115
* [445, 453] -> 123.8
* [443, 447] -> 122.7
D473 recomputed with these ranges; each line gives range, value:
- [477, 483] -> 128.2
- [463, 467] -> 128.6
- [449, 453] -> 126.2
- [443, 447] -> 125.4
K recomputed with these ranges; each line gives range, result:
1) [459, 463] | 120.2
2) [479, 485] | 122.8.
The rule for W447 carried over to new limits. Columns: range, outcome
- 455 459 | 118.1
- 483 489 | 122.8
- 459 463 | 120.5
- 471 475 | 127.5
